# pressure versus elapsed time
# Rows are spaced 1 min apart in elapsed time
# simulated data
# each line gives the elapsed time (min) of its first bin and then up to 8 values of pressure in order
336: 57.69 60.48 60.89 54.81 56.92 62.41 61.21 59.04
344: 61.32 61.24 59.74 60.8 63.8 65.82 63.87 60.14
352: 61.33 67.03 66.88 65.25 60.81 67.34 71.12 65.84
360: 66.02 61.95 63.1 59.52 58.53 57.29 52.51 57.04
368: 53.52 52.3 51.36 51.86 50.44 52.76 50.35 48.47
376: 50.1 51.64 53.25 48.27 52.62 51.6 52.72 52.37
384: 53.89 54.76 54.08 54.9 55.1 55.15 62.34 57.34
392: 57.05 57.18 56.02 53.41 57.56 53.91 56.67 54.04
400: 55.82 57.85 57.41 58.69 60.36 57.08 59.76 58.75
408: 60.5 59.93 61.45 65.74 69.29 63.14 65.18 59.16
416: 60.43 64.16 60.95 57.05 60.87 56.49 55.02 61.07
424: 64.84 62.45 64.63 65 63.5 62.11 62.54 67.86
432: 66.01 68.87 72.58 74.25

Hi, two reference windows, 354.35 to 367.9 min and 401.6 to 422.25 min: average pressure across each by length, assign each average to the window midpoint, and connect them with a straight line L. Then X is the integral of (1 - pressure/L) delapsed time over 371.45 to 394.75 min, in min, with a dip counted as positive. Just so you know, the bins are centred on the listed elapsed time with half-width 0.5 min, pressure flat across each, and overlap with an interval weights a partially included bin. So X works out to 2.9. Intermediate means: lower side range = 61.8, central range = 53.6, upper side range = 60.6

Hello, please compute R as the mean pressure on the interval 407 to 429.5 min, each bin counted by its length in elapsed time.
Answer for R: 61.9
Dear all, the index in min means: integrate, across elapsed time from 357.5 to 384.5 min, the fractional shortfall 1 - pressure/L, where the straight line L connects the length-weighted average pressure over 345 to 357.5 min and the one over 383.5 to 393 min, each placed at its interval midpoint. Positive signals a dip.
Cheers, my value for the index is 2.0 min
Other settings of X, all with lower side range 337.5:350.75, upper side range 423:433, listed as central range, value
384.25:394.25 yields 1.0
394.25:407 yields 1.3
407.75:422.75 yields 0.6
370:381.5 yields 2.1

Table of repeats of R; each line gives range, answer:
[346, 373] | 60.4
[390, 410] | 57.6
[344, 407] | 57.5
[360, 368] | 58.7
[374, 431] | 58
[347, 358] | 64.4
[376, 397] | 54.4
